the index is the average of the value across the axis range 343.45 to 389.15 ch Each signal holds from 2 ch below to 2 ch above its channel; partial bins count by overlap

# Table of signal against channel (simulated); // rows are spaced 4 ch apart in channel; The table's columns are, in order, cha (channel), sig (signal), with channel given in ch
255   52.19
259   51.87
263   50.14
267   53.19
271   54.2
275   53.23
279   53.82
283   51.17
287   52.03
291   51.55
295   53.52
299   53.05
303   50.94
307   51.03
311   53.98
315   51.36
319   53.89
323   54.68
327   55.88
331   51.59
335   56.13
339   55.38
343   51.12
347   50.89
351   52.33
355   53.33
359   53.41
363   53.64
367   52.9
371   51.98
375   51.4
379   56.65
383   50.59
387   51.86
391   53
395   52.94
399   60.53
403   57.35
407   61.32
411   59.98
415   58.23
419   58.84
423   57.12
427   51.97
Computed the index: 52.6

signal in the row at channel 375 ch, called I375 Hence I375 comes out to 51.4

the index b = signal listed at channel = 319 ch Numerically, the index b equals 53.89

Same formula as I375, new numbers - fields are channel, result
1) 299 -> 53.05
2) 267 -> 53.19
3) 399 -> 60.53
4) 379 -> 56.65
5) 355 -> 53.33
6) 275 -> 53.23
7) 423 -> 57.12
